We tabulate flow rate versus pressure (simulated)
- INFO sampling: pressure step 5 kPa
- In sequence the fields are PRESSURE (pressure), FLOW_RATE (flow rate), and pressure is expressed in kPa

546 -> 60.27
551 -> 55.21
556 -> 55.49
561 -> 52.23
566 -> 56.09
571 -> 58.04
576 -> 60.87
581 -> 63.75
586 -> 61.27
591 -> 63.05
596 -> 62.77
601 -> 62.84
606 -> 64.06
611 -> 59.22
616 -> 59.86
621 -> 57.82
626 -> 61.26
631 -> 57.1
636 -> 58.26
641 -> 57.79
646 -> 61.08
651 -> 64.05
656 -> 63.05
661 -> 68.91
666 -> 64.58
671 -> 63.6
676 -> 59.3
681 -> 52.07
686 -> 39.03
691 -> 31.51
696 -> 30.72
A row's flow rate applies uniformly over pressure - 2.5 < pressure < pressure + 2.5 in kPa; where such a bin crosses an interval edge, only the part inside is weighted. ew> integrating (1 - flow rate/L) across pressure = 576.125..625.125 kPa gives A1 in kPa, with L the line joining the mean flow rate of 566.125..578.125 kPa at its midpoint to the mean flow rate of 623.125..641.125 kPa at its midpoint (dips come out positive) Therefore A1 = -2.4 kPa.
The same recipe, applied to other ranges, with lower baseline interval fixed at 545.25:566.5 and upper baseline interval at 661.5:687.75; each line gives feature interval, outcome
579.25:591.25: -1.4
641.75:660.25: -1.9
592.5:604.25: -1.4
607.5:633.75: -1.3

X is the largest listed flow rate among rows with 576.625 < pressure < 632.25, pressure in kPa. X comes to 64.06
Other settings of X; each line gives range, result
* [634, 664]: 68.91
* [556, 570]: 56.09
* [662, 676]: 64.58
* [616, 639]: 61.26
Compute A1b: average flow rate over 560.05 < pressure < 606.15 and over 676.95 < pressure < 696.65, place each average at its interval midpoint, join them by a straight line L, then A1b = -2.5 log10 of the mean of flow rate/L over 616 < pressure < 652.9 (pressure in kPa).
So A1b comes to -0.18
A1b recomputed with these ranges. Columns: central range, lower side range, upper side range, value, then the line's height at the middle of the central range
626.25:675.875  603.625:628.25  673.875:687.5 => -0.13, 55.1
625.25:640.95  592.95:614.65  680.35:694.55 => -0.09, 53.9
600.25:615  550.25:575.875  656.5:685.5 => -0.07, 57.7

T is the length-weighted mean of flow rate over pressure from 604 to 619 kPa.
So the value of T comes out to 60.8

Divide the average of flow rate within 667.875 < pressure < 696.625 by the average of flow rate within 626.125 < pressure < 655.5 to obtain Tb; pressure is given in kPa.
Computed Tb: 0.8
